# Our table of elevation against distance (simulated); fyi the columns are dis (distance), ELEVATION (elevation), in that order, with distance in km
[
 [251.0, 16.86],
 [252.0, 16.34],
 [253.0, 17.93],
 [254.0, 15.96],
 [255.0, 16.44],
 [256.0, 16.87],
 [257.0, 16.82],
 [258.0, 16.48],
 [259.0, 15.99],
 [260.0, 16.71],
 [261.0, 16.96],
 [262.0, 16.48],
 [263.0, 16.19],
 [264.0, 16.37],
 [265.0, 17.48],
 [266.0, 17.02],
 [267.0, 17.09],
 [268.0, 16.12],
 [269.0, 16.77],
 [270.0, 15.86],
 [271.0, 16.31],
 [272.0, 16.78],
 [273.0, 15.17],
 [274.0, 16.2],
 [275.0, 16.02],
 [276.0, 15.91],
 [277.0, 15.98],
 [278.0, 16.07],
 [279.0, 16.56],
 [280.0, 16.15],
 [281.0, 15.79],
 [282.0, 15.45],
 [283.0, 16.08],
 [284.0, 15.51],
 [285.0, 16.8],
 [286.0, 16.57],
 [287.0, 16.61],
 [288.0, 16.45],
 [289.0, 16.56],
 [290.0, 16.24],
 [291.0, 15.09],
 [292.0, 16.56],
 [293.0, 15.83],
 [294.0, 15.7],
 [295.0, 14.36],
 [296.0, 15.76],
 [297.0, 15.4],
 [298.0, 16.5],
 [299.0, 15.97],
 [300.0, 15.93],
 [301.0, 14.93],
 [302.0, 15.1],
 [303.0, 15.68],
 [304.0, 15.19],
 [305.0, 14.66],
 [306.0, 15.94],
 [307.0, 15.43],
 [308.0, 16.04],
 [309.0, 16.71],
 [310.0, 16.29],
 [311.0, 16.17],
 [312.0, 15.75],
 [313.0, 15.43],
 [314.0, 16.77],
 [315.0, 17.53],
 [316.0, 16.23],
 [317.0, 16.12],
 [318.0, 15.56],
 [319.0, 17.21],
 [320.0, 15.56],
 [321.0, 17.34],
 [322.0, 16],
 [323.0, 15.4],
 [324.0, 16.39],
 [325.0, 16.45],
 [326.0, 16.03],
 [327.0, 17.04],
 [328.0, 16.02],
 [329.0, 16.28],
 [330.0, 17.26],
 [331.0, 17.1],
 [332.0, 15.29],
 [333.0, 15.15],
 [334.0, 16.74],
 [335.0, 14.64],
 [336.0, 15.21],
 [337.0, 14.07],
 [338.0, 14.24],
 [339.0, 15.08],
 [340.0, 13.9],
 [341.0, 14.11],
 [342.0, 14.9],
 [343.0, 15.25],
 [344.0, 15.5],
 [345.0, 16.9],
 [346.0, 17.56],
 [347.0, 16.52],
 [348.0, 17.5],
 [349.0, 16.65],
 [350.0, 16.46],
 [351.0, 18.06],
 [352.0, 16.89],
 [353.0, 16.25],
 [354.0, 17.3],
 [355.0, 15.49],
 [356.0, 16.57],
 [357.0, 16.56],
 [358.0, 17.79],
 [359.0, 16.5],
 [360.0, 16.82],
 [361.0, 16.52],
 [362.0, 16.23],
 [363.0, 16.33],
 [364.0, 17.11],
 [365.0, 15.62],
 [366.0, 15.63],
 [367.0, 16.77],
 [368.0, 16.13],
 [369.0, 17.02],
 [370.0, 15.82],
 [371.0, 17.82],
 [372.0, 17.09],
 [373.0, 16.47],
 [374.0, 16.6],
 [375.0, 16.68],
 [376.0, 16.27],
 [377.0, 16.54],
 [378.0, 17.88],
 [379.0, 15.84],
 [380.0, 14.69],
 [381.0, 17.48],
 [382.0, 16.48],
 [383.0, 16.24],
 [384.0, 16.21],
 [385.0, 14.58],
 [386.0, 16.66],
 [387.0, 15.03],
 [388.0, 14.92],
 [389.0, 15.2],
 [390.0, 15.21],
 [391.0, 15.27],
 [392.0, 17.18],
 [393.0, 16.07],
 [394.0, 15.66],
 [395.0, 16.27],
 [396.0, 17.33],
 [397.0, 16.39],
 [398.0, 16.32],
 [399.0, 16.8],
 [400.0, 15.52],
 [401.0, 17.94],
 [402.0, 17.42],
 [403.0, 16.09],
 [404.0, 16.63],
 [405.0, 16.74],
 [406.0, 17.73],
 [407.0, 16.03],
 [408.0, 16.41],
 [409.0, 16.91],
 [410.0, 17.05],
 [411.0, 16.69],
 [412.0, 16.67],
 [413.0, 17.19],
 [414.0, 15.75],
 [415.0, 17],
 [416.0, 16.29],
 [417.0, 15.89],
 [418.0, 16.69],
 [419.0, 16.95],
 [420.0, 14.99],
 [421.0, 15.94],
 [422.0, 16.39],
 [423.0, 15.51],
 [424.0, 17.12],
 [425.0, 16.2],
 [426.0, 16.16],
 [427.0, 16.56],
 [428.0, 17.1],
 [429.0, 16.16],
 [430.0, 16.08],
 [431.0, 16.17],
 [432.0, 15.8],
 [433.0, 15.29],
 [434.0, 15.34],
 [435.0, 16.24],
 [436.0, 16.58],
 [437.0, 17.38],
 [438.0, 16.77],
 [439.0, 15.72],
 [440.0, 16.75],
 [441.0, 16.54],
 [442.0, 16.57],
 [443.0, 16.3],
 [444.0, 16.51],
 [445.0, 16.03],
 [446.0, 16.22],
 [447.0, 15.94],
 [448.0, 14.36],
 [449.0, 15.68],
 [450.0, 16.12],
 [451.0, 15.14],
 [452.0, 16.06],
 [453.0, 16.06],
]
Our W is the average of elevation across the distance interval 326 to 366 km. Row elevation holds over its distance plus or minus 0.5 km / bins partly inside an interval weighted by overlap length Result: 16.1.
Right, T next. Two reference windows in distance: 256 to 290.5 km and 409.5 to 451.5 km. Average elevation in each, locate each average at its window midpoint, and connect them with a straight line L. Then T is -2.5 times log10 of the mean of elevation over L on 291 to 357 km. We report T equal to 0.023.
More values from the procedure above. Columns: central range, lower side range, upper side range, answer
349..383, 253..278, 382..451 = -0.02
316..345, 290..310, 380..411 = 0.01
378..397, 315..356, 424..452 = 0.01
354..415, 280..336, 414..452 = -0.02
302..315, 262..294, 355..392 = 0.03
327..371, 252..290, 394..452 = 0.01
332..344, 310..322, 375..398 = 0.09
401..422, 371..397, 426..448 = -0.02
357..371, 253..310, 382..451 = -0.02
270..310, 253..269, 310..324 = 0.04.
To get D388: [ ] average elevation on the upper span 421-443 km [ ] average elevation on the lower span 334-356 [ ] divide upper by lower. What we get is 1.03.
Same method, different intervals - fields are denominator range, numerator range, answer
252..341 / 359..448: 1.02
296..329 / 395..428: 1.03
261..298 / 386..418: 1.01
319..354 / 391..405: 1.03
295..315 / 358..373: 1.05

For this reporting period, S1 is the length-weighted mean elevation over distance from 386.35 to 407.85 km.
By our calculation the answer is 16.3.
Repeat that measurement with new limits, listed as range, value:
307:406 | 16.2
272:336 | 16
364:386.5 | 16.4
